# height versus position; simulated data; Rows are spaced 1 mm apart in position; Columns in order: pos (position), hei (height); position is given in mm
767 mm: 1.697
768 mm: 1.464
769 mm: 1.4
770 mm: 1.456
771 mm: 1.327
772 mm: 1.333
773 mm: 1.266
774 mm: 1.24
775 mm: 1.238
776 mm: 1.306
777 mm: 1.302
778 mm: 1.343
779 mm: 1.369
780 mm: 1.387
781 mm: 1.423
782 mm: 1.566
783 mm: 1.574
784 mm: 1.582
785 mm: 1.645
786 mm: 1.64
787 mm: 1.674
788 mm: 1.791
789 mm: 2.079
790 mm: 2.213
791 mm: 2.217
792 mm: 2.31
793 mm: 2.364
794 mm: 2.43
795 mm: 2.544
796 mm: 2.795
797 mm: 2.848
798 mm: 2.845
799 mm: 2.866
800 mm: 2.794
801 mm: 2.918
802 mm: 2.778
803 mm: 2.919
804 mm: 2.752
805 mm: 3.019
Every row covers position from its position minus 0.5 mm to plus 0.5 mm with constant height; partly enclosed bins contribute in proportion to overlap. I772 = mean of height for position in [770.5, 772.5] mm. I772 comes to 1.33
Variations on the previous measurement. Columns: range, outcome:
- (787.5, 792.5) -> 2.12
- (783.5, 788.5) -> 1.67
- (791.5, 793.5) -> 2.34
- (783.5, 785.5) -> 1.61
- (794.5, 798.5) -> 2.76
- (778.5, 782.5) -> 1.44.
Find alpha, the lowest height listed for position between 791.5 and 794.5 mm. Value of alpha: 2.31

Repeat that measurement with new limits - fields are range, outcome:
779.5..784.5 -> 1.387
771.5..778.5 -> 1.238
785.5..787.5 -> 1.64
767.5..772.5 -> 1.327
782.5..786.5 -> 1.574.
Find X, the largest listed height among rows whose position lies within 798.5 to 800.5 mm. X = 2.866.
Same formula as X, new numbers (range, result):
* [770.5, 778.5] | 1.343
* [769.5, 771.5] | 1.456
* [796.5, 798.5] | 2.848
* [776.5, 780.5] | 1.387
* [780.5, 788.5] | 1.791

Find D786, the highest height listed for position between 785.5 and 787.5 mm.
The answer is 1.674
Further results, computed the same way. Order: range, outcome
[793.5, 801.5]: 2.918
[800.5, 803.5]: 2.919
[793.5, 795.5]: 2.544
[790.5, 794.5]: 2.43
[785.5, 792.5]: 2.31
